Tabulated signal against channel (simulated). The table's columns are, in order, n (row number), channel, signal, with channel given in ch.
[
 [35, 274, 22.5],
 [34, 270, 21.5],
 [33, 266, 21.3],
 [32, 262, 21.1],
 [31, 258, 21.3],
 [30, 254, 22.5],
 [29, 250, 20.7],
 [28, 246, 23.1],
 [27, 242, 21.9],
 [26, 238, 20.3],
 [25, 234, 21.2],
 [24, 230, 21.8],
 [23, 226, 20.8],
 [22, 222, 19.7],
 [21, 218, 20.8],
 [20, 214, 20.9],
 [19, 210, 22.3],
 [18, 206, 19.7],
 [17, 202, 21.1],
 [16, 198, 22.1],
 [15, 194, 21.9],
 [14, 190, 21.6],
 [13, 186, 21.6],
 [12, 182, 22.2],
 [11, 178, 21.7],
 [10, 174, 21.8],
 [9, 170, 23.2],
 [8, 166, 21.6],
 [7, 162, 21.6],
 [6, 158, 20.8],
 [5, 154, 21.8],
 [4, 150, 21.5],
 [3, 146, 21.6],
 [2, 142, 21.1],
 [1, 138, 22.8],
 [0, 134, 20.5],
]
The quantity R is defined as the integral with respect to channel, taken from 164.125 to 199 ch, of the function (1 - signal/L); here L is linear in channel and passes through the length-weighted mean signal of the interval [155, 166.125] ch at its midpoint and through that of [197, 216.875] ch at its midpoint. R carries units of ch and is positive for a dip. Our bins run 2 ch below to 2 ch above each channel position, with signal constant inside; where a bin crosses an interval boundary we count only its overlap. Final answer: -1.17 ch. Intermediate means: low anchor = 21.3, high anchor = 21.2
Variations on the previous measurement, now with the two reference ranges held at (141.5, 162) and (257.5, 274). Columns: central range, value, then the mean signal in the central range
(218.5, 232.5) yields 0.42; 20.8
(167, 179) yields -0.46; 22.2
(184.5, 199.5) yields -0.27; 21.8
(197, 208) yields 0.29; 20.9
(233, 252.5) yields -0.04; 21.5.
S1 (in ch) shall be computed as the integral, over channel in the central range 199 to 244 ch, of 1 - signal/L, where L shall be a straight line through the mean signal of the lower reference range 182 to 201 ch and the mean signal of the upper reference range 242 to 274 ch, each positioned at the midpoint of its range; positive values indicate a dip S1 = 1.6 ch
